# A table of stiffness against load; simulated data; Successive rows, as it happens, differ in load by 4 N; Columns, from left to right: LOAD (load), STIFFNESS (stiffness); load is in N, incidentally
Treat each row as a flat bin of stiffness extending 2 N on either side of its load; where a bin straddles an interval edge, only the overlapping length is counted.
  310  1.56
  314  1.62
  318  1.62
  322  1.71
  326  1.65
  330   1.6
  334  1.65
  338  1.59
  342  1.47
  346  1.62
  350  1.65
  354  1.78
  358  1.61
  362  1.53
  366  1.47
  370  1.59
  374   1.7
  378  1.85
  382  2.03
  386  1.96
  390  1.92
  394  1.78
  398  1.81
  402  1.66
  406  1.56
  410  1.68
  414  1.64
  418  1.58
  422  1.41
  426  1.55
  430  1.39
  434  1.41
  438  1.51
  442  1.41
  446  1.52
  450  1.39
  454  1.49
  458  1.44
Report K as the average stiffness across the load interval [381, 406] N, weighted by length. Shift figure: 1.83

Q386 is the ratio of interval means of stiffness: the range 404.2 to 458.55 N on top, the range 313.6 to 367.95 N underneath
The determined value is 0.93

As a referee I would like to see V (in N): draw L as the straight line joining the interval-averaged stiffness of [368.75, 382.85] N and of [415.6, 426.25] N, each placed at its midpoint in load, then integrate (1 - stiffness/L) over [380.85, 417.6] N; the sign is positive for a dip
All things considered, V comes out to -2.7 N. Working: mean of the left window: 1.78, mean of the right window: 1.51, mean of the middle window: 1.77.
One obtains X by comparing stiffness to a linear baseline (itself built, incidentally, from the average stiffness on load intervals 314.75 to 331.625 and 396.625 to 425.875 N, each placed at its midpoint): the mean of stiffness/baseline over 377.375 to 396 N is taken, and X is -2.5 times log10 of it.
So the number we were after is -0.180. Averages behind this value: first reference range 1.64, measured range 1.91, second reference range 1.61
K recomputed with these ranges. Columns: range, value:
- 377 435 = 1.68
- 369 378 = 1.7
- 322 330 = 1.65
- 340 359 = 1.63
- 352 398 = 1.75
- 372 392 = 1.89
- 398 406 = 1.67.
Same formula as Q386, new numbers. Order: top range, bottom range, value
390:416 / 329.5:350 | 1.07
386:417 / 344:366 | 1.07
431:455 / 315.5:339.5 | 0.89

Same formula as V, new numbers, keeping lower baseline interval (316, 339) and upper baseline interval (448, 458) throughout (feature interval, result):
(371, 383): -2.0 N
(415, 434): 0.0 N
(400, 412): -0.9 N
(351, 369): -0.1 N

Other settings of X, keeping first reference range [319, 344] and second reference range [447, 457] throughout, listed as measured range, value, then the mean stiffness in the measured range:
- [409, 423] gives -0.06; 1.58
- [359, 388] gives -0.12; 1.73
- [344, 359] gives -0.06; 1.67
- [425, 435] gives 0.03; 1.44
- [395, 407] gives -0.12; 1.69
